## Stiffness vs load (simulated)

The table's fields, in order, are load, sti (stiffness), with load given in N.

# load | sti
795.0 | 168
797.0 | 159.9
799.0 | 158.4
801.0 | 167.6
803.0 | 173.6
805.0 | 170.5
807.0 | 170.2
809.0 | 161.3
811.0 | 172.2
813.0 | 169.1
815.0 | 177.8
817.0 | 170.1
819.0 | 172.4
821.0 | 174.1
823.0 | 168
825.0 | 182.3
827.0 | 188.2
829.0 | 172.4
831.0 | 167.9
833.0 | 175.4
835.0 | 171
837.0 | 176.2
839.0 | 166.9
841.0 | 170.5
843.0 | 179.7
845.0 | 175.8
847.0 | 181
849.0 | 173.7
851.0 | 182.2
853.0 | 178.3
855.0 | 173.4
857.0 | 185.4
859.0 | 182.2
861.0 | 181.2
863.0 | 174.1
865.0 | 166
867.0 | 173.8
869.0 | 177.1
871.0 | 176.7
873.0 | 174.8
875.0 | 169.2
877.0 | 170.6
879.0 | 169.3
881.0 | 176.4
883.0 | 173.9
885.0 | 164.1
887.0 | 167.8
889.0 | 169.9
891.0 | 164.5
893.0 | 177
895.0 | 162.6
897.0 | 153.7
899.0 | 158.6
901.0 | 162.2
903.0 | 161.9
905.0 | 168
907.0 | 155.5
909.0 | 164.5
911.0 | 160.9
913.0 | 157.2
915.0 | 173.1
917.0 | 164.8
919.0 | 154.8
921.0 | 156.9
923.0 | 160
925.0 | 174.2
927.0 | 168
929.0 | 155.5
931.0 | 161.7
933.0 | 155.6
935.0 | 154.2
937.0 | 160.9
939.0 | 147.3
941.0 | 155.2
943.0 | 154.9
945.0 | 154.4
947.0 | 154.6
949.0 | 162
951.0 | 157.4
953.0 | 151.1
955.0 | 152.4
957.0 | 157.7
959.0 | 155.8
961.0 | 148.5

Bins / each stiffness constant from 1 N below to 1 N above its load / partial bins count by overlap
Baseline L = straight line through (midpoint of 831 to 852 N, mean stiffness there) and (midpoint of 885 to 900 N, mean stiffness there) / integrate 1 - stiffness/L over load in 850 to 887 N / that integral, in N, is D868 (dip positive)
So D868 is -1.1 N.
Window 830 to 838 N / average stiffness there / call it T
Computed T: 173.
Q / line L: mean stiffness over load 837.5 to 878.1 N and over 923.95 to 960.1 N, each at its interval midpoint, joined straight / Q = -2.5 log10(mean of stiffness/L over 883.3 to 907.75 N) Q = 0.02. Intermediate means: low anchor 176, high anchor 157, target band 164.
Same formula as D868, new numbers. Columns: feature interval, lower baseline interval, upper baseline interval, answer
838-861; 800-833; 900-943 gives -1.19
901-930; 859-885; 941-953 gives 0.16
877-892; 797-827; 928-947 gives -0.70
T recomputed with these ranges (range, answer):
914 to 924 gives 162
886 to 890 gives 169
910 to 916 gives 164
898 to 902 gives 160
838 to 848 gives 175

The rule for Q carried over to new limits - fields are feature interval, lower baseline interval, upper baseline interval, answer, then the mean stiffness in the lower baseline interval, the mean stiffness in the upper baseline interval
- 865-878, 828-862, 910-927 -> -0.011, 176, 163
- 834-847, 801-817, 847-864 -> 0.014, 170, 179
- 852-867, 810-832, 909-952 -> -0.051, 174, 159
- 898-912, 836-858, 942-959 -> 0.021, 177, 156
